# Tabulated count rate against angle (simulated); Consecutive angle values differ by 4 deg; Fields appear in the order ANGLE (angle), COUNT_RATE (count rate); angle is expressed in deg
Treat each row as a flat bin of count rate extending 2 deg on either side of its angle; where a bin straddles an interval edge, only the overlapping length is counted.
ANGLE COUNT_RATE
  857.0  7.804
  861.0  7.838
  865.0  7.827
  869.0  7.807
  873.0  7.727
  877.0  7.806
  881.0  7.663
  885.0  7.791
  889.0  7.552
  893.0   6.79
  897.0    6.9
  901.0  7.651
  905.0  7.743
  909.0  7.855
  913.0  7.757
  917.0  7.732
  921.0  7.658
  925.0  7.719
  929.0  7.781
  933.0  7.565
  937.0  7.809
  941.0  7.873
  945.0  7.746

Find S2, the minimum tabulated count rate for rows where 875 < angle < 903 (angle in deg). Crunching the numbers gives 6.79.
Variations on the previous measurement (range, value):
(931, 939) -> 7.565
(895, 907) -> 6.9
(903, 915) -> 7.743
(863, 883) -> 7.663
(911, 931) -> 7.658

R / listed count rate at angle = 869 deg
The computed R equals 7.807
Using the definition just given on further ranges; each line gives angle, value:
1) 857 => 7.804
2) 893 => 6.79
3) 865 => 7.827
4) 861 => 7.838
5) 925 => 7.719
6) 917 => 7.732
